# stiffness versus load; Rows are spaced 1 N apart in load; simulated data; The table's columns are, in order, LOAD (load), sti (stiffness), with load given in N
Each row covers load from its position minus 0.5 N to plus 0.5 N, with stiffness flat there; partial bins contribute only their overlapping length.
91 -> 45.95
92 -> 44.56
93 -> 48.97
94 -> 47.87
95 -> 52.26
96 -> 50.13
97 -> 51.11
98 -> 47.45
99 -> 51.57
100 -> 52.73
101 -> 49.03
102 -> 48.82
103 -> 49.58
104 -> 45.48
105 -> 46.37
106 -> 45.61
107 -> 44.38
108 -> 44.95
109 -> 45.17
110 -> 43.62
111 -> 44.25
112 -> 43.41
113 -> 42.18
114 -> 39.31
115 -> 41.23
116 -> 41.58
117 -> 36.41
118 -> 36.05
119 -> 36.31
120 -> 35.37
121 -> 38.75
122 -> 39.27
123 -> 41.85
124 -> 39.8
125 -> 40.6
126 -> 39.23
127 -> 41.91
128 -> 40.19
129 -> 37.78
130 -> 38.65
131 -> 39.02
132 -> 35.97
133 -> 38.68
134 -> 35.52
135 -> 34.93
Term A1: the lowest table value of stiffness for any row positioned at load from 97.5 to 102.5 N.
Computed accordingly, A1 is 47.45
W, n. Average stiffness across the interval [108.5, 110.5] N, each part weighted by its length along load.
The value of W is 44.4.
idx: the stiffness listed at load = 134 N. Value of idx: 35.52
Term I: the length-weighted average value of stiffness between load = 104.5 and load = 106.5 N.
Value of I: 46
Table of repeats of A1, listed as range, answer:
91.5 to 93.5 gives 44.56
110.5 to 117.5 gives 36.41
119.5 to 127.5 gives 35.37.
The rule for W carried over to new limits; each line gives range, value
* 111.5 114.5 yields 41.6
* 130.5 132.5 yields 37.5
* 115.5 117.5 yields 39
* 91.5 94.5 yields 47.1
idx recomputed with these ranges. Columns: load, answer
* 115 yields 41.23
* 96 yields 50.13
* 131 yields 39.02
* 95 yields 52.26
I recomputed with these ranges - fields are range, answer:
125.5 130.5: 39.6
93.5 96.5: 50.1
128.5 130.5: 38.2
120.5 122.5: 39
